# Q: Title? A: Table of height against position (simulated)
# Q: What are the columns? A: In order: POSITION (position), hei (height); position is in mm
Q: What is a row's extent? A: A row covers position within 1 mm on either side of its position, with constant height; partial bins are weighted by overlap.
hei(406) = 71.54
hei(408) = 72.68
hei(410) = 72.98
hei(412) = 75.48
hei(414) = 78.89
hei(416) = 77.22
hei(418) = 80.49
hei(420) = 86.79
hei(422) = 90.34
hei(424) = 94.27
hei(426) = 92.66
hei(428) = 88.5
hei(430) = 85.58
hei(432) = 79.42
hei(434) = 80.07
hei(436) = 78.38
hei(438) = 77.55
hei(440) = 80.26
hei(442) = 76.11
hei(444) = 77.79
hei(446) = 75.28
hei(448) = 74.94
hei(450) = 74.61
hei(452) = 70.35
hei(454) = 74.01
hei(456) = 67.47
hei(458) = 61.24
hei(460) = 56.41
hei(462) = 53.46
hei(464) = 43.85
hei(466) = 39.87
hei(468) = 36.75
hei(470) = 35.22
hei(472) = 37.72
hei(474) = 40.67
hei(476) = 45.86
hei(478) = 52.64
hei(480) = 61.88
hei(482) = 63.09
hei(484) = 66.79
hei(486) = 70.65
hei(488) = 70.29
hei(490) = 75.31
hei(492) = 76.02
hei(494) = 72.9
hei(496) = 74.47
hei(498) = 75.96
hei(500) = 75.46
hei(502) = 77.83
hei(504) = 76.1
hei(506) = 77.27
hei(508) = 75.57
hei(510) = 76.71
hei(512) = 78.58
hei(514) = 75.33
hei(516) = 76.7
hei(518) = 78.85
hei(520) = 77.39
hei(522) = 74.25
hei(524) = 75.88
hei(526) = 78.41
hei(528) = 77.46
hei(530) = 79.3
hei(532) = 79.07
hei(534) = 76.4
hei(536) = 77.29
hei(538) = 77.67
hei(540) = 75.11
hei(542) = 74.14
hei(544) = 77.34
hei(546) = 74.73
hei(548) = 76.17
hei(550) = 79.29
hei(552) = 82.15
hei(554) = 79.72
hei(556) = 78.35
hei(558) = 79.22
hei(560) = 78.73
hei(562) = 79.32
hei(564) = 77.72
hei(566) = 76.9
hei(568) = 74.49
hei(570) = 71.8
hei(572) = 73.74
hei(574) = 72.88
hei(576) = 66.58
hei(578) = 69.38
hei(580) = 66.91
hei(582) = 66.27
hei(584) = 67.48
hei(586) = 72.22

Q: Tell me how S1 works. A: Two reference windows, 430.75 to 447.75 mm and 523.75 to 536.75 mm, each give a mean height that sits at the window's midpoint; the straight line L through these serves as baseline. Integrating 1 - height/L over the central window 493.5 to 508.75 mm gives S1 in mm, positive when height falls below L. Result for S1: 0.4 mm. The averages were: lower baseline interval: 78.1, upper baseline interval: 77.8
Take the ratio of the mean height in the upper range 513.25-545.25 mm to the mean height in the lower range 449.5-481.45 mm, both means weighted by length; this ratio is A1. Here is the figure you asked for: 1.45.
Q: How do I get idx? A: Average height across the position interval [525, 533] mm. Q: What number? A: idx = 78.6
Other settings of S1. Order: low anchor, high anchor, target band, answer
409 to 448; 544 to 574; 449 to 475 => 8.8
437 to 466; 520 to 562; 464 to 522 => 5.7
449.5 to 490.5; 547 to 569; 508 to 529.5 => -2.6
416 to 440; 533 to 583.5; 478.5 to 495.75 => 2.3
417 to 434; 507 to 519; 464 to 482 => 8.1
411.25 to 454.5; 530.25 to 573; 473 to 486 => 3.7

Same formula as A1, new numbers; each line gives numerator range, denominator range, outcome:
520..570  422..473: 1.12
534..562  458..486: 1.55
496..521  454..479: 1.58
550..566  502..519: 1.03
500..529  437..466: 1.13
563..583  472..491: 1.20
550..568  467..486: 1.57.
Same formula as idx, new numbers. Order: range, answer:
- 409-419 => 77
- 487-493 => 73.9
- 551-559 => 79.9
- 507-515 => 76.5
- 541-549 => 75.6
